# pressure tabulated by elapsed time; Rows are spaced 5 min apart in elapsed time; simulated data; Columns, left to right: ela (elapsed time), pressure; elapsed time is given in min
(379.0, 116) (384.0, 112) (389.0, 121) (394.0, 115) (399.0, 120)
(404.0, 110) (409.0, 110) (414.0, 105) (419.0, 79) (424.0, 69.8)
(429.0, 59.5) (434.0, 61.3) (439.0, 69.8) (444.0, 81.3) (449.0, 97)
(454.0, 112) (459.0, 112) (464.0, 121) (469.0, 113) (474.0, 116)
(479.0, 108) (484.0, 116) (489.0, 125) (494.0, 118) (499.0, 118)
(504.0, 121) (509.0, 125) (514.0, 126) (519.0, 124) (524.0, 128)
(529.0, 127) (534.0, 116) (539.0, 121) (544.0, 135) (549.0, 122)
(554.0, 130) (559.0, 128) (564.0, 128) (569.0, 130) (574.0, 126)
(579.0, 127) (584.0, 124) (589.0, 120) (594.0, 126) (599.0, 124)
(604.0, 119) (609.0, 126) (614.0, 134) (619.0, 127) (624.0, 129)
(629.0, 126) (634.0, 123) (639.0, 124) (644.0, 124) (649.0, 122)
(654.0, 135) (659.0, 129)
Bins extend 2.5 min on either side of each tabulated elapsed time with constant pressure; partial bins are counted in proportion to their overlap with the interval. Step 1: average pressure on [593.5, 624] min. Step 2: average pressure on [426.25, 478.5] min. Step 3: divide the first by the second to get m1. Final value 1.3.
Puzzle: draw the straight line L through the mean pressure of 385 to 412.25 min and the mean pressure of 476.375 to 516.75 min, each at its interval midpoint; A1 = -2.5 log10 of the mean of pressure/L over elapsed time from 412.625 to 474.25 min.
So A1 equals 0.27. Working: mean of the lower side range 115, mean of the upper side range 120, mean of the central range 90.9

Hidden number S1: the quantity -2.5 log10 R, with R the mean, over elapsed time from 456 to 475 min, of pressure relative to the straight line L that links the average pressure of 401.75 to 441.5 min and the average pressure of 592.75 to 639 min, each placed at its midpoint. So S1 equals -0.24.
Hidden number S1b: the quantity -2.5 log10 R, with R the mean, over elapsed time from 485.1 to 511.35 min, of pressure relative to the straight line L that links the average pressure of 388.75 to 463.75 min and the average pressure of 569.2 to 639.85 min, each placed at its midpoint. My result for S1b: -0.13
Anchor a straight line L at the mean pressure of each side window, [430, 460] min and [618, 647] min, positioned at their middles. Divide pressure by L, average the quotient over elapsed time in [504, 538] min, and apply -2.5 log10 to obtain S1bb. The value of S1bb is -0.21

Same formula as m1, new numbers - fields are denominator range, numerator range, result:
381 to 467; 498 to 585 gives 1.29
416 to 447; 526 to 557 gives 1.76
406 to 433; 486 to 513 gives 1.45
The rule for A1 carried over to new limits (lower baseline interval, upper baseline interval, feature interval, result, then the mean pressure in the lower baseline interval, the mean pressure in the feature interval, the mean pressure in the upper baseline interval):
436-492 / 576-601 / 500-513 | -0.096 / 106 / 123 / 124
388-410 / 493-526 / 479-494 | 0.031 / 115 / 118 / 123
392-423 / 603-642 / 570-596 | -0.023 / 105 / 125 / 126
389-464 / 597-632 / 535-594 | -0.073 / 94.8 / 126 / 126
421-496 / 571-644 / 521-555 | -0.115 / 98.4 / 125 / 125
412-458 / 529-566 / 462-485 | -0.180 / 82.4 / 115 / 126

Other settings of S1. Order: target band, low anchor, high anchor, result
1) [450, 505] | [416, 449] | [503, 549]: -0.19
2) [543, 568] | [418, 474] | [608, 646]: -0.15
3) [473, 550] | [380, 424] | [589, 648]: -0.05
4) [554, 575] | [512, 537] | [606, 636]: -0.02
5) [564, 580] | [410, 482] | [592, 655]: -0.10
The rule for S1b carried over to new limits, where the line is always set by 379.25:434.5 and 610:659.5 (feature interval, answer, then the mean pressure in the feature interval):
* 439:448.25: 0.26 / 81.2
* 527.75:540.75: -0.06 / 121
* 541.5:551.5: -0.11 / 128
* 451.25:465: -0.09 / 114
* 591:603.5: -0.01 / 124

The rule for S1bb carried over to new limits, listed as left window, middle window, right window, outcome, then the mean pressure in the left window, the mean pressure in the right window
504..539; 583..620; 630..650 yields -0.011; 124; 124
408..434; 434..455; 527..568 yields 0.058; 81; 126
